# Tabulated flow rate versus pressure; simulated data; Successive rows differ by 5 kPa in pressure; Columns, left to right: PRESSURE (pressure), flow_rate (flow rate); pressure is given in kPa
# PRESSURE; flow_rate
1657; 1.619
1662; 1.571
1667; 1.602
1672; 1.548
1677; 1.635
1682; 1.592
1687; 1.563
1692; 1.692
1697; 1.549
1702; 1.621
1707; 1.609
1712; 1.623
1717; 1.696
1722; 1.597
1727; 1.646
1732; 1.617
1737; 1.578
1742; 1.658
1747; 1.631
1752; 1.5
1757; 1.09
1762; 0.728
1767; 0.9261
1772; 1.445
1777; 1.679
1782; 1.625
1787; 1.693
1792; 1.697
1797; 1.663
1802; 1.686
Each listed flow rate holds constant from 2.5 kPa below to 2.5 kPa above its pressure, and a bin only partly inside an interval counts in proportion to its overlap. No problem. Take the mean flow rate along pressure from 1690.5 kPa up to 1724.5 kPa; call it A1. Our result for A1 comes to 1.62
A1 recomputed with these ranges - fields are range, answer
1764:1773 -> 1.12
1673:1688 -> 1.6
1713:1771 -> 1.43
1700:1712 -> 1.62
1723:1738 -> 1.62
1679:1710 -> 1.61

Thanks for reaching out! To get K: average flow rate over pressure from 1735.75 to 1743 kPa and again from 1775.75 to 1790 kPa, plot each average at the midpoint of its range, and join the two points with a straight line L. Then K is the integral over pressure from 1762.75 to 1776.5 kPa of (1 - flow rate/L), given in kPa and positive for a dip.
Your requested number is 3.8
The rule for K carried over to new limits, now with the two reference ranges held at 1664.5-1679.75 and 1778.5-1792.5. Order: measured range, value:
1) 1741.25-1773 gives 7.6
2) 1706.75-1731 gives -0.2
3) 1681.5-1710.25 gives 0.1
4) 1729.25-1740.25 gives 0.2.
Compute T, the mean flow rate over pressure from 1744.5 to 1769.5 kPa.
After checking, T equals 1.18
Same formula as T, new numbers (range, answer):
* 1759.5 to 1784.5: 1.28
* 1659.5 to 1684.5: 1.59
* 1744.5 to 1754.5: 1.57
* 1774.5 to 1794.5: 1.67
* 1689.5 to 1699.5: 1.62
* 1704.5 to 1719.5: 1.64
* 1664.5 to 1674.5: 1.57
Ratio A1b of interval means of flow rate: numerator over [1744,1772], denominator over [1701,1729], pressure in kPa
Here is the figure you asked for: 0.7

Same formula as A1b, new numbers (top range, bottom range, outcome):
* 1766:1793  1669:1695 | 0.96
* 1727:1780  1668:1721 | 0.87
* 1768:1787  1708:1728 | 0.94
